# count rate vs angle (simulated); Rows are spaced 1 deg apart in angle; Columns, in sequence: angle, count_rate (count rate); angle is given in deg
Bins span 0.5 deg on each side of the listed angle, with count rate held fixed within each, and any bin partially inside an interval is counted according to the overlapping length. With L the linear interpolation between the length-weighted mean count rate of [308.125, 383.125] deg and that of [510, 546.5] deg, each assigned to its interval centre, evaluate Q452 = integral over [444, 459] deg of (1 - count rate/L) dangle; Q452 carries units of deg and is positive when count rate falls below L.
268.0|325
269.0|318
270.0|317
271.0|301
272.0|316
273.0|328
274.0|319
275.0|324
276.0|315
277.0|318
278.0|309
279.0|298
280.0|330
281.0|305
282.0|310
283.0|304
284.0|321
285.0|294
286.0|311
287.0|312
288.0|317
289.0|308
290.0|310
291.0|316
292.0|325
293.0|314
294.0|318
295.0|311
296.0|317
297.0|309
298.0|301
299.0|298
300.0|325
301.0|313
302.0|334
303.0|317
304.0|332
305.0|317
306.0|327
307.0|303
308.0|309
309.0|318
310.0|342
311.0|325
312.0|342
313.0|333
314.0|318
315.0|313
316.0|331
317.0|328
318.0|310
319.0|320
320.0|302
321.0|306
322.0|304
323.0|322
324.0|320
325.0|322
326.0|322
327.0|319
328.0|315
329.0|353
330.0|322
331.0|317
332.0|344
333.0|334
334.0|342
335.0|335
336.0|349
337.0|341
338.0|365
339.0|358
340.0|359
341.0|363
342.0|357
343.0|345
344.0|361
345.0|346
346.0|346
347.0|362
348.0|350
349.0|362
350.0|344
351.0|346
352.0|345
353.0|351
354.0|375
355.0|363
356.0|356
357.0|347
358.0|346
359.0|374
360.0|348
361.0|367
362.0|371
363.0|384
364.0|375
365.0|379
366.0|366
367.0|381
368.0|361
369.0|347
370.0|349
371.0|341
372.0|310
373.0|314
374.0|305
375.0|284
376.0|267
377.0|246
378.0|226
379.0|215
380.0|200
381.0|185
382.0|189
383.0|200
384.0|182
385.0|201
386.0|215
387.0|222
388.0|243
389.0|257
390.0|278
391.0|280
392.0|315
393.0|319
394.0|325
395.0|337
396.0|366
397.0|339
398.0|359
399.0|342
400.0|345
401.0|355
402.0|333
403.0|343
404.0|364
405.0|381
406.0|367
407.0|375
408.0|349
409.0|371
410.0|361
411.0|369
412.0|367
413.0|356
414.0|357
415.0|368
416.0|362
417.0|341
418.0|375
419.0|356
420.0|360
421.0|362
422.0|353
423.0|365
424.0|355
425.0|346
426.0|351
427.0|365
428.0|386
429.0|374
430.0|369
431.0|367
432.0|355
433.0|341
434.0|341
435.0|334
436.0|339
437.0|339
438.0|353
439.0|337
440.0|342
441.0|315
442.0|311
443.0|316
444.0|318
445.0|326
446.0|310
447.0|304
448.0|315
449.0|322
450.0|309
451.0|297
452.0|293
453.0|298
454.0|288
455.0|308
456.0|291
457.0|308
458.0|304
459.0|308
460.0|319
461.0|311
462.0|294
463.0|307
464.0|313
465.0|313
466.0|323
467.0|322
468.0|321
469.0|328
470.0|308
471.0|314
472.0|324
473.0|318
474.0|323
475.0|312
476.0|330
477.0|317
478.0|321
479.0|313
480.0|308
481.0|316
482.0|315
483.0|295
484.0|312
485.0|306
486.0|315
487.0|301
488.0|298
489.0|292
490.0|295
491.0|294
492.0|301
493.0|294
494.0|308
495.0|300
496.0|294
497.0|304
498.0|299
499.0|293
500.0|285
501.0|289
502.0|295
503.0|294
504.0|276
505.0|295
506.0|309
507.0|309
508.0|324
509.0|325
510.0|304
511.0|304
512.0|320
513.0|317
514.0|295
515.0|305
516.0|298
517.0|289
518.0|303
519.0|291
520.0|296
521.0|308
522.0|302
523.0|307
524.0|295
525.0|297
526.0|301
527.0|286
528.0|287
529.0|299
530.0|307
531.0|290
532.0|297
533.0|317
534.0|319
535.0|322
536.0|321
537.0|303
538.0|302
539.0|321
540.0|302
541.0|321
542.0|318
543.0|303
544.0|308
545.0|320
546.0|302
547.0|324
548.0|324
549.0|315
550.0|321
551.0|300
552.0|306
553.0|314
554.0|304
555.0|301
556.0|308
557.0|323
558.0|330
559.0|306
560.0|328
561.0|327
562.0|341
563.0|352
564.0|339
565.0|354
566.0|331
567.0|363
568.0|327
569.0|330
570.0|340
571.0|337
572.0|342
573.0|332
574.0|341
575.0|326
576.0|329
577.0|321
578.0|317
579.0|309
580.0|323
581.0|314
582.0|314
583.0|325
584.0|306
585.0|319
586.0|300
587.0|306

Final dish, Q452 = 0.4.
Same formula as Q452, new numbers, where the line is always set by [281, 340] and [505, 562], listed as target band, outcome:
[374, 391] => 4.71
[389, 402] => -0.44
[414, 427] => -1.77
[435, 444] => -0.48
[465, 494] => 0.05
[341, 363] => -2.55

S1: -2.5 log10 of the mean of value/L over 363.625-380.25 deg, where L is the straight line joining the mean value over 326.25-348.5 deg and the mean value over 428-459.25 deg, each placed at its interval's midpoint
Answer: 0.09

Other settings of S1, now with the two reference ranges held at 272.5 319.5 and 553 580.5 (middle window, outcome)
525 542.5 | 0.072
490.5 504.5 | 0.108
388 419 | -0.072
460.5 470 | 0.034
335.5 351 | -0.112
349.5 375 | -0.105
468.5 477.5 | 0.018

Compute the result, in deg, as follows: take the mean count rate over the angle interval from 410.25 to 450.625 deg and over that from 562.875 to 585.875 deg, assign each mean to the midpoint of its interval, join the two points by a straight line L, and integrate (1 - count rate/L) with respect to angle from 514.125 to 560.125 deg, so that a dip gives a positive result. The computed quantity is 3.63 deg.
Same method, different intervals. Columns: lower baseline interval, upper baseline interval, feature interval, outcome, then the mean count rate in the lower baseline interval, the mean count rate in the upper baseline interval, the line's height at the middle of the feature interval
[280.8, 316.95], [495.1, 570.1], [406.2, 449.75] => -4.9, 317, 310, 313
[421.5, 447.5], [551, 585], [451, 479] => 2.3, 343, 326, 339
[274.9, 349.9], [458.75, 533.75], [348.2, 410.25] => -0.1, 325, 305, 318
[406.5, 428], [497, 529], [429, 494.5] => 3.2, 361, 300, 333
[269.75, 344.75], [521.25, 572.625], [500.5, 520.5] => 1.0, 323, 316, 317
